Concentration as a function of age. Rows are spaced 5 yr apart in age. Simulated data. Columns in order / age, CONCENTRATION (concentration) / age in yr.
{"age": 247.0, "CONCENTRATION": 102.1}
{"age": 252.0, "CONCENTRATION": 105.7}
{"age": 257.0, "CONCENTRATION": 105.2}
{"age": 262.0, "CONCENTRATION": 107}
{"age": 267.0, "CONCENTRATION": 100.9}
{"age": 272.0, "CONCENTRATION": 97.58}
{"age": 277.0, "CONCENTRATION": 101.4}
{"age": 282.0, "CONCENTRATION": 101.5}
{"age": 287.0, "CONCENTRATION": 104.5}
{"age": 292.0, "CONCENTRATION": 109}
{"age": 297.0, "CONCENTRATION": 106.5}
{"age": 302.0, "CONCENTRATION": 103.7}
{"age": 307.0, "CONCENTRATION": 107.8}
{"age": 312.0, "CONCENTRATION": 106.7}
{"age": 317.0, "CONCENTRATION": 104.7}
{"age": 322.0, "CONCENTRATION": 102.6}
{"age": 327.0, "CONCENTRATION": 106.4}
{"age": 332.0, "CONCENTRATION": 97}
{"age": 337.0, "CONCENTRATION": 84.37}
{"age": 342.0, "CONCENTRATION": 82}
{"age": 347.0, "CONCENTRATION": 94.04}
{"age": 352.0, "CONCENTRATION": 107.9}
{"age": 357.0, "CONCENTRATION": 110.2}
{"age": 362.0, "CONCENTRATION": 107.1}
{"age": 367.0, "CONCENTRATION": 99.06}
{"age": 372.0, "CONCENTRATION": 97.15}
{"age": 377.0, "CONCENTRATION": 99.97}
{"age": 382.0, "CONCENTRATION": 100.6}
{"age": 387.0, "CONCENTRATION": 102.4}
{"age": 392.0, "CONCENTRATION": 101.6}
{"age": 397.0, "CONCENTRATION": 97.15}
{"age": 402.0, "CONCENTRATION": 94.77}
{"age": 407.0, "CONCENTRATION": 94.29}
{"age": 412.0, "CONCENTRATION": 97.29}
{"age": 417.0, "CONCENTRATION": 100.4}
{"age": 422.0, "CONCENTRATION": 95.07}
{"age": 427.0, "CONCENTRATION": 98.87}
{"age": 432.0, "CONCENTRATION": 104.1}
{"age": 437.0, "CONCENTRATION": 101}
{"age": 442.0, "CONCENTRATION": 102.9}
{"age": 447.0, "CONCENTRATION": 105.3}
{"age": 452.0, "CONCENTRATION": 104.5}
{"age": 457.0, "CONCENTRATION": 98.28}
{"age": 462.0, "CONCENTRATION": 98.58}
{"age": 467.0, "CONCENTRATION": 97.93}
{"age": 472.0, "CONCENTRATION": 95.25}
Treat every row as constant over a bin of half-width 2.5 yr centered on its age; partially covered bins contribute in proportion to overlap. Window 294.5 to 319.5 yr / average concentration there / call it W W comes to 106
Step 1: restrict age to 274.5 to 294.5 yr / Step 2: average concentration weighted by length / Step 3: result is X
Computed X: 104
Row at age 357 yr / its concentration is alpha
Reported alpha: 110.2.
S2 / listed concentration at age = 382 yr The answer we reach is 100.6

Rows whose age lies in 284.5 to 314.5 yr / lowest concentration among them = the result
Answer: 103.7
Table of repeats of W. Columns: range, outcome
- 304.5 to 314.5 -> 107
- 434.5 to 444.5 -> 102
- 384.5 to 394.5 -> 102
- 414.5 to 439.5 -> 99.9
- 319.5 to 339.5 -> 97.6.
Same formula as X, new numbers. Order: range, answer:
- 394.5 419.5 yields 96.8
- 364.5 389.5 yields 99.8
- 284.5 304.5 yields 106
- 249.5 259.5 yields 105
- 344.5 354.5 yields 101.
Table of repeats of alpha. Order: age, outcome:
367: 99.06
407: 94.29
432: 104.1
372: 97.15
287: 104.5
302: 103.7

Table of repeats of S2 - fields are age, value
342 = 82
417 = 100.4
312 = 106.7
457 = 98.28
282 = 101.5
